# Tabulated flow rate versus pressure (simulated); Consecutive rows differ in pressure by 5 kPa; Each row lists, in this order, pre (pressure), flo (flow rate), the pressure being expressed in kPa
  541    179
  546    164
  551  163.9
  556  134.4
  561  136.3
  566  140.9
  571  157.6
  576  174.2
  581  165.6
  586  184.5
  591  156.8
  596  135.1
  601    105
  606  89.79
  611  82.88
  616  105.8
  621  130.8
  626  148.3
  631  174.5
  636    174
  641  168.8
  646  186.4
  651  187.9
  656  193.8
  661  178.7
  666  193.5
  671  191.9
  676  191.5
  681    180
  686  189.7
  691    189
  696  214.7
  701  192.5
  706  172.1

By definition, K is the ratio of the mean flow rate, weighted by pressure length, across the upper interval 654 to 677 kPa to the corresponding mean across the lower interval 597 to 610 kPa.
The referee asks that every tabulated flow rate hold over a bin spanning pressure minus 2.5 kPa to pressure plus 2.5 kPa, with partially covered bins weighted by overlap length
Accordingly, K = 1.90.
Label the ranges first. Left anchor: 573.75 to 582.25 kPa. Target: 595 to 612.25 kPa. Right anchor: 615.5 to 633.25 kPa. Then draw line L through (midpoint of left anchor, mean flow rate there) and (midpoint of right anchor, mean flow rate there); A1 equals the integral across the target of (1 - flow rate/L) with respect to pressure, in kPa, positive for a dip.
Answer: 6.0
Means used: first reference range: 170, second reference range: 143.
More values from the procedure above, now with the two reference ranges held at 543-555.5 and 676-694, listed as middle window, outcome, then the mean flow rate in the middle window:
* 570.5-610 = 5.81 kPa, 143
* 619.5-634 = 1.85 kPa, 153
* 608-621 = 5.42 kPa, 101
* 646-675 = -1.01 kPa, 189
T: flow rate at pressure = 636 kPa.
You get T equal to 174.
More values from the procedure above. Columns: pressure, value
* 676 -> 191.5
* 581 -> 165.6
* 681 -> 180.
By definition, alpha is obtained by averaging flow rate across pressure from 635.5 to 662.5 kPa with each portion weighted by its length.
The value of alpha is 182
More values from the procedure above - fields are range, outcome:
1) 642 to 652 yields 184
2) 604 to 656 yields 148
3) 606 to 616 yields 90.3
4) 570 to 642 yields 143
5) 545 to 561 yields 150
